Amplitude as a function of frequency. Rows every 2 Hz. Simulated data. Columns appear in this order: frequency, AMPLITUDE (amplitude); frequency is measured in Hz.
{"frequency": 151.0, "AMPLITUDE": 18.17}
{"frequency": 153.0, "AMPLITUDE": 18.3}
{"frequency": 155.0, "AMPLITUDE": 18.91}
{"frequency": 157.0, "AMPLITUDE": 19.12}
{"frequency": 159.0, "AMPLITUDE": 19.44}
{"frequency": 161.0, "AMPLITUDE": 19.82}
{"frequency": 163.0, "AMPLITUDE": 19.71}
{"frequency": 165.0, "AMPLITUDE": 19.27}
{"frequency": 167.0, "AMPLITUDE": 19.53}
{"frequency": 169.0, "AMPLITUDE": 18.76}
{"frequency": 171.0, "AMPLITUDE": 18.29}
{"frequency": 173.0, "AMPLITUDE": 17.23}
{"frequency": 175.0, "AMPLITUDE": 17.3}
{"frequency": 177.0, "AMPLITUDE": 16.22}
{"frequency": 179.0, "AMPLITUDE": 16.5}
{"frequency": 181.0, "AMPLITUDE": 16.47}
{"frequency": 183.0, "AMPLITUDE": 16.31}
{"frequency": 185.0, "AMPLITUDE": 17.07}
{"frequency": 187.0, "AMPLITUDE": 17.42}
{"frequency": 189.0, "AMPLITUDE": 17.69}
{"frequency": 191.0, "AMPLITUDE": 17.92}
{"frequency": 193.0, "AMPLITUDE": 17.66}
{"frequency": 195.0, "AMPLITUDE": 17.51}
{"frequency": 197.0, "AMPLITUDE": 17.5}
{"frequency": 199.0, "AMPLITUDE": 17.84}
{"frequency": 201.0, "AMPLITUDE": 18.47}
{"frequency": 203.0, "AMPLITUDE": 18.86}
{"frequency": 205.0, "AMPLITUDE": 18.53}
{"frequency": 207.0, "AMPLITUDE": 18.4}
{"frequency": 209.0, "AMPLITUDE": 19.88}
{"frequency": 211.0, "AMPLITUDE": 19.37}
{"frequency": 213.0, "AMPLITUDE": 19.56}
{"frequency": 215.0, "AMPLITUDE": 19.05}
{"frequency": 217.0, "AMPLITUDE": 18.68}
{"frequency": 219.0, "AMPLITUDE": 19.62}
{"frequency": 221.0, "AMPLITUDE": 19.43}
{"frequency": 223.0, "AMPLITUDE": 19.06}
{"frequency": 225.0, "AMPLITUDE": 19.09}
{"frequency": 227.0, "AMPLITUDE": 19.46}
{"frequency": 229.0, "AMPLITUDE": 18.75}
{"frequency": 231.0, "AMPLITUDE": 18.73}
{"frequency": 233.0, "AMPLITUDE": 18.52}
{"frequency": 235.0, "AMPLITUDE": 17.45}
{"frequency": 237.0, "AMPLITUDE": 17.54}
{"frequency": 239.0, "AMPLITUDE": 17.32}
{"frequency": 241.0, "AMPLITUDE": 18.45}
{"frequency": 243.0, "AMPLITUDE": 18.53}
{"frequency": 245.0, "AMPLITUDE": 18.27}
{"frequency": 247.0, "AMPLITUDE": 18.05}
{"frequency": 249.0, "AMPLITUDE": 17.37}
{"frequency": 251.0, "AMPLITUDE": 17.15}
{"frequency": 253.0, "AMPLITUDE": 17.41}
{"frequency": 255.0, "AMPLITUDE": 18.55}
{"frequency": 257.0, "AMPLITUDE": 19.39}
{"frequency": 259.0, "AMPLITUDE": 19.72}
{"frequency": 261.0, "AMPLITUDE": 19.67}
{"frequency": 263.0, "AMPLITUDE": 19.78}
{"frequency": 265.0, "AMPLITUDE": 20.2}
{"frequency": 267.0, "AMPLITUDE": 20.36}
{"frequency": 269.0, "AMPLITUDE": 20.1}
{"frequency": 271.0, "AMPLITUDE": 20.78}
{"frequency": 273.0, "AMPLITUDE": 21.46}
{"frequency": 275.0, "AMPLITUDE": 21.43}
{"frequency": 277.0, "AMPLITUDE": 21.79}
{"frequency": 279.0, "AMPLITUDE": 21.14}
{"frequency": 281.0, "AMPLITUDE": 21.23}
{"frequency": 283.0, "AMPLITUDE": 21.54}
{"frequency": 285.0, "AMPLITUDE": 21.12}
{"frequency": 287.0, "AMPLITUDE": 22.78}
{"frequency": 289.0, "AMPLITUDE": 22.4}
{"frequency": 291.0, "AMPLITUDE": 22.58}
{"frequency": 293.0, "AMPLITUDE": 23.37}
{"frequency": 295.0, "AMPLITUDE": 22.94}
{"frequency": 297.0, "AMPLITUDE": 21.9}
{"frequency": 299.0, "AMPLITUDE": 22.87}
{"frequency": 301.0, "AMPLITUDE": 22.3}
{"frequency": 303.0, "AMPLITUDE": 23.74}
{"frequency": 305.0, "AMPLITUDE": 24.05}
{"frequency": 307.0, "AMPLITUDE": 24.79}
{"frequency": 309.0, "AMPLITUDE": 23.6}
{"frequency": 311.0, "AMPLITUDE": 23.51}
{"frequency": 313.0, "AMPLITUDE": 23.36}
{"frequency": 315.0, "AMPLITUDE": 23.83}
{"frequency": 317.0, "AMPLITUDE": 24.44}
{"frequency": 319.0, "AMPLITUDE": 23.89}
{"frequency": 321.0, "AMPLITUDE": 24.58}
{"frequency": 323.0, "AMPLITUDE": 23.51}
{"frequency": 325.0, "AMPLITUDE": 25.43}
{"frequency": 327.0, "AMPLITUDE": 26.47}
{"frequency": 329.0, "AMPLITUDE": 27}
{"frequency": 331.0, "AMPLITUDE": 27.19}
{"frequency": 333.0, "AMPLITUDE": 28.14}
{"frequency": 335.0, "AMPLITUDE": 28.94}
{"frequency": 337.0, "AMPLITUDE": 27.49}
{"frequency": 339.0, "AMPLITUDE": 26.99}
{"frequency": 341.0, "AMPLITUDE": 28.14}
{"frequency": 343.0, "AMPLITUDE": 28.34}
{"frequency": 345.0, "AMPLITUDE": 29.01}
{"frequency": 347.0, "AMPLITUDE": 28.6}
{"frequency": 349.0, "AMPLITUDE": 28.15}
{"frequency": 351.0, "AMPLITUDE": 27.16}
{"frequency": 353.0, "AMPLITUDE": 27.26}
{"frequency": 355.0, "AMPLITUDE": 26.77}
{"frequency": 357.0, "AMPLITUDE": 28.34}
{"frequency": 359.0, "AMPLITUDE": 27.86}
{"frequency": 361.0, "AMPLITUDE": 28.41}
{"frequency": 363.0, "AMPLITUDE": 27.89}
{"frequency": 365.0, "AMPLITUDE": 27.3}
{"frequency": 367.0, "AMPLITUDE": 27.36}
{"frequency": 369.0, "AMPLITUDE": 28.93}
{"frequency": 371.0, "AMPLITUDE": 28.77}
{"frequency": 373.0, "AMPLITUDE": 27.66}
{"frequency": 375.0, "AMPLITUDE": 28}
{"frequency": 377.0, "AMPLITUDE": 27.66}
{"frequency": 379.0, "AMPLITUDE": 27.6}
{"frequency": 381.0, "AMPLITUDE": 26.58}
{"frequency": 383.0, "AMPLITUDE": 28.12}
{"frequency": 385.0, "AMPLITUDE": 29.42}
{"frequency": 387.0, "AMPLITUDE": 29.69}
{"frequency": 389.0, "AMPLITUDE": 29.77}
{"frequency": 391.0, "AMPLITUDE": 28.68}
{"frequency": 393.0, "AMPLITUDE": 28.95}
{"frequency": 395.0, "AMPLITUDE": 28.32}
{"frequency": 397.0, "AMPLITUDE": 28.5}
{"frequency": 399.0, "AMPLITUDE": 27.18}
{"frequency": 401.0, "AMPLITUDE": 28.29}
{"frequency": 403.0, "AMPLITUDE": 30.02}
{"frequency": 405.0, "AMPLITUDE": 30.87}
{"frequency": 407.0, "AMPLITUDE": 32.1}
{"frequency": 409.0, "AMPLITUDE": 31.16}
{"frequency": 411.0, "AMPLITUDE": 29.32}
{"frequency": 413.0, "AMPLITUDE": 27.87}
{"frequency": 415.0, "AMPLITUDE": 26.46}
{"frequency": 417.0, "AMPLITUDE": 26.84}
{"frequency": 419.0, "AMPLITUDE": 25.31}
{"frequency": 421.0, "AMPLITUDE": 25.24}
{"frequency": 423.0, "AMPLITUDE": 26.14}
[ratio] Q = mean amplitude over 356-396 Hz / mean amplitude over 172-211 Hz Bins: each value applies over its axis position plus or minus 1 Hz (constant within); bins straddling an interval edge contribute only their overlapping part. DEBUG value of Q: 1.6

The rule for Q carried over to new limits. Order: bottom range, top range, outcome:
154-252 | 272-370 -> 1.37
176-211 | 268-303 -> 1.24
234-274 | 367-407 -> 1.52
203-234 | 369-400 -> 1.49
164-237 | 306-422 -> 1.50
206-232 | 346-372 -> 1.46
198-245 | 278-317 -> 1.22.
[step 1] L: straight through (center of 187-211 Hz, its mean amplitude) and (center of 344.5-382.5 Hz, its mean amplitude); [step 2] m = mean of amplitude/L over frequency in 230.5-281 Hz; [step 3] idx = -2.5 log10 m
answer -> 0.13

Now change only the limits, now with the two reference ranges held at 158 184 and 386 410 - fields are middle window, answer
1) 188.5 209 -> 0.077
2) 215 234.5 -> 0.096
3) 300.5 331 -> 0.040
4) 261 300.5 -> 0.099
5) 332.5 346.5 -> -0.065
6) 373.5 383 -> 0.036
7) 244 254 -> 0.238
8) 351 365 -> -0.009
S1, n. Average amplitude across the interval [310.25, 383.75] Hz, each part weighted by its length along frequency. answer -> 27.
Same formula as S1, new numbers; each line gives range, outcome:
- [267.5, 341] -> 23.7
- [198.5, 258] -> 18.6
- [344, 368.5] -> 27.9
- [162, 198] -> 17.7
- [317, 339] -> 26.2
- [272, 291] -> 21.7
